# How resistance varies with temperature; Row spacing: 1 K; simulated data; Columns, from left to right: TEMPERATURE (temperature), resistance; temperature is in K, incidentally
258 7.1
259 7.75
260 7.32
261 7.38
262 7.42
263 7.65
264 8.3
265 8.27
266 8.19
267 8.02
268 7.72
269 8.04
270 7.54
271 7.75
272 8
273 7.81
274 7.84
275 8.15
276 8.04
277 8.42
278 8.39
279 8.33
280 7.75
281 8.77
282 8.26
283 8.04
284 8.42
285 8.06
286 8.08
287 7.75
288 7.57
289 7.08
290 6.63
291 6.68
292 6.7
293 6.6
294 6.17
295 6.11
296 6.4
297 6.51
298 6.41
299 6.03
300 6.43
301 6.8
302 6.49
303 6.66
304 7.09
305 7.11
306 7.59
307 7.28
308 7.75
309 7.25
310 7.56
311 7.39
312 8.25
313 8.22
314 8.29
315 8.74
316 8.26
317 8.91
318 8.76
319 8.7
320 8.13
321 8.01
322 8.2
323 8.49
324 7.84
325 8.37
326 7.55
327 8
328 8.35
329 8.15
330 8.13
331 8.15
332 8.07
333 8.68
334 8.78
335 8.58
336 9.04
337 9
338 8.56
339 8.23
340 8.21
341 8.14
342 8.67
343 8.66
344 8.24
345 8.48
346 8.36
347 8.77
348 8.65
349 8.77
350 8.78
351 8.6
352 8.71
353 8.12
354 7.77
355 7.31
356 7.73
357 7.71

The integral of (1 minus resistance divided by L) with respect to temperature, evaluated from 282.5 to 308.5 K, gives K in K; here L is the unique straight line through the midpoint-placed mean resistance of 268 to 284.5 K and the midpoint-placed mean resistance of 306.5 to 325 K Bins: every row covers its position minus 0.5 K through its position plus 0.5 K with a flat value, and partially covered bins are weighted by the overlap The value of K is 3.5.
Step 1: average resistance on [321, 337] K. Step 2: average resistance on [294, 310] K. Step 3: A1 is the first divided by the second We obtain 1.22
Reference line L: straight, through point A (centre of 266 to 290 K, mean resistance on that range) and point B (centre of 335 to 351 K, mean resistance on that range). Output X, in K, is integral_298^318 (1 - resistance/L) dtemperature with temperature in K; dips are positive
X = 1.86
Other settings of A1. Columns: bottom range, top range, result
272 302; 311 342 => 1.13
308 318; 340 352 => 1.05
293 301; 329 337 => 1.34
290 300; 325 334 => 1.28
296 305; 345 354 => 1.30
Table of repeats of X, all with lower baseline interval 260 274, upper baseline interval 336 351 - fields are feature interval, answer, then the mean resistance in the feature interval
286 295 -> 1.27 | 6.92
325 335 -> 0.23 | 8.23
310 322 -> 0.00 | 8.29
